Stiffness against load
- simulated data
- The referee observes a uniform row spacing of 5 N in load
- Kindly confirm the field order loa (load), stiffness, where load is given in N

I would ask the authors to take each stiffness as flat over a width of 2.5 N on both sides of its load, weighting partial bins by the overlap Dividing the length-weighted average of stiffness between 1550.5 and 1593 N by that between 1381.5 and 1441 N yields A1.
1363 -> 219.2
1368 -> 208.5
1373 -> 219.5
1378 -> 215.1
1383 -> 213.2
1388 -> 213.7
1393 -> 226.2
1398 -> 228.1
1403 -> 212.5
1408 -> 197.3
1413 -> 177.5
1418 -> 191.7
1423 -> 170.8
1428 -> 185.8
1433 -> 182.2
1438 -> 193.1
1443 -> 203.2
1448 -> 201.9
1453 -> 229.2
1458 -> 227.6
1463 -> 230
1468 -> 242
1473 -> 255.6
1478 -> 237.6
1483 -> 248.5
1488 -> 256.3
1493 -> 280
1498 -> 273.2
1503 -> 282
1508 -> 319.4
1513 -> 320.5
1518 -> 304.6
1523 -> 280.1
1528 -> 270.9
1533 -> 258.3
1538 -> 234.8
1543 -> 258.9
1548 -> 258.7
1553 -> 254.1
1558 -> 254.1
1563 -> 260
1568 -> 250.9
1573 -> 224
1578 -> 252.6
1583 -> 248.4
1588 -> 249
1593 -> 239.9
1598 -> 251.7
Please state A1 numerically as 1.25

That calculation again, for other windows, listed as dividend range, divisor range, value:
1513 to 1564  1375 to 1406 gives 1.22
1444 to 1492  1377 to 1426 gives 1.16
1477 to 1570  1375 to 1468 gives 1.30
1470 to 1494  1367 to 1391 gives 1.18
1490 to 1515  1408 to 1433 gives 1.60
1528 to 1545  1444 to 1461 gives 1.16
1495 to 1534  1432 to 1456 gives 1.42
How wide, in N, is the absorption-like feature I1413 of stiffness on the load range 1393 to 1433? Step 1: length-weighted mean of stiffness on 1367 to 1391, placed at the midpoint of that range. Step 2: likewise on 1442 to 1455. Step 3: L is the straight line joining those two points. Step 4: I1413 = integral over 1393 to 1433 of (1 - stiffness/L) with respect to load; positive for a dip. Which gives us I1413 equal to 3.2 N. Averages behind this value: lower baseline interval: 215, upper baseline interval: 212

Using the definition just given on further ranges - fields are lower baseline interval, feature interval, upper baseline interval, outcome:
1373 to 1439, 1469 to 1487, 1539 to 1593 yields -2.0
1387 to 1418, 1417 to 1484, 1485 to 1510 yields 8.6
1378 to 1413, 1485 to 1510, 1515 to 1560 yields -3.1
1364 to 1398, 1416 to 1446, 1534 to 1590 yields 5.1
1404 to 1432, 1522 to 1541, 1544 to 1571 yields -1.4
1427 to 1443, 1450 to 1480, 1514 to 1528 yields -1.5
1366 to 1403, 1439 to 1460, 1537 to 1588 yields 1.5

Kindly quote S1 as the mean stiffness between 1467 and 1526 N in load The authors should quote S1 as 276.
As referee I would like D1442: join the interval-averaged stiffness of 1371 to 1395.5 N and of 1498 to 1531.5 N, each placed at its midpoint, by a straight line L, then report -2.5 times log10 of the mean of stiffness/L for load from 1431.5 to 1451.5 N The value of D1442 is 0.26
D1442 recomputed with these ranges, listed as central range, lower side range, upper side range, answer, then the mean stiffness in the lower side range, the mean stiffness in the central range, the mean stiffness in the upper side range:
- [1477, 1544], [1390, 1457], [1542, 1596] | -0.192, 201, 274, 250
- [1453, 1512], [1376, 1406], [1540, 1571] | -0.090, 218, 260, 255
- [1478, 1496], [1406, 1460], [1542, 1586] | -0.181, 196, 259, 251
